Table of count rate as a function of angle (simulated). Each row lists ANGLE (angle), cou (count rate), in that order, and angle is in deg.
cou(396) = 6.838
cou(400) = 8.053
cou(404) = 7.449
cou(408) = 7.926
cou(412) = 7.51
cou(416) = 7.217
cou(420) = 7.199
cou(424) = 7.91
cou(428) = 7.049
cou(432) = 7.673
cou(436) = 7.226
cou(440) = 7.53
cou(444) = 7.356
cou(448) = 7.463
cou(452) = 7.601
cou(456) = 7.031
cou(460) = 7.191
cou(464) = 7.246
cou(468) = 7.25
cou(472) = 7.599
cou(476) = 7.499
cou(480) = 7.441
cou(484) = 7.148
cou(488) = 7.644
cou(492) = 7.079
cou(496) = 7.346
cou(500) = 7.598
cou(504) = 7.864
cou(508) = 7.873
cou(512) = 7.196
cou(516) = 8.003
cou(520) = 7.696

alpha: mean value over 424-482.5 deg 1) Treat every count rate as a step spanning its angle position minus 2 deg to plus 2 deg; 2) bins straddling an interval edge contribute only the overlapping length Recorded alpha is 7.38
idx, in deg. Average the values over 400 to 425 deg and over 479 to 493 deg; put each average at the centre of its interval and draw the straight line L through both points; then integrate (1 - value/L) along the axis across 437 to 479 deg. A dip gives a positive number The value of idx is 0.27 deg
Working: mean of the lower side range 7.56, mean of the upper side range 7.34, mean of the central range 7.37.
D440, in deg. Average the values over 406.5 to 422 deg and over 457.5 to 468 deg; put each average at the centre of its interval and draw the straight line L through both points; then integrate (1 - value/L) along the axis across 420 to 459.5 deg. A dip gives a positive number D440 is -0.4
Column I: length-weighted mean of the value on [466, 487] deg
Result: 7.4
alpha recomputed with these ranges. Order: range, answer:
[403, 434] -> 7.49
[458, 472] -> 7.28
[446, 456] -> 7.43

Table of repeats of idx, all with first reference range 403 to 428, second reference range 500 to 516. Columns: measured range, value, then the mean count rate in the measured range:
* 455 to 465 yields 0.56 deg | 7.16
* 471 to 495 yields 0.76 deg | 7.39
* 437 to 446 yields 0.16 deg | 7.42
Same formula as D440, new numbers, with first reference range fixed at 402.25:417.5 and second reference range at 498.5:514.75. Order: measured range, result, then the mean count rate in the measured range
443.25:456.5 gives 0.3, 7.4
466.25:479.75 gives 0.3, 7.45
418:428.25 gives 0.1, 7.44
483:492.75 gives 0.4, 7.33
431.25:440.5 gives 0.2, 7.44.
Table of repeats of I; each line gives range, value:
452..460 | 7.21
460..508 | 7.44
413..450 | 7.41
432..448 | 7.42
